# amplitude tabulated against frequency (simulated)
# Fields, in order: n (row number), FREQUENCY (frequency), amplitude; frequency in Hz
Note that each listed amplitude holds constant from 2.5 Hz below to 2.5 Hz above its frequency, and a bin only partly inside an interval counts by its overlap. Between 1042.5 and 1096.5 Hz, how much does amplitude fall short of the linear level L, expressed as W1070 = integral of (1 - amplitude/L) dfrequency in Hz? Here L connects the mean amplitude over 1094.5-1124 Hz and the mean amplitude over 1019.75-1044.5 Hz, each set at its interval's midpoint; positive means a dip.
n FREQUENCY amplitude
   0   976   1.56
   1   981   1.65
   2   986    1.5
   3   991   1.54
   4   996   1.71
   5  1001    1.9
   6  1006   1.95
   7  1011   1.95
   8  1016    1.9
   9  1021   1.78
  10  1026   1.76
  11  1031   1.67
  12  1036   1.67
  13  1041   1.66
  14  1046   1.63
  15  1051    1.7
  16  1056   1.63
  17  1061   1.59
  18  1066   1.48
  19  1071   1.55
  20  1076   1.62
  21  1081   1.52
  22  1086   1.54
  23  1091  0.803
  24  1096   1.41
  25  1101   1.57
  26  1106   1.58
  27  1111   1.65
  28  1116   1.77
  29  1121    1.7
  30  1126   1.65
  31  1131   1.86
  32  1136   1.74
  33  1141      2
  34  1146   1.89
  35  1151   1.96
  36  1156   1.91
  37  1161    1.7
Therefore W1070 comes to 5.19 Hz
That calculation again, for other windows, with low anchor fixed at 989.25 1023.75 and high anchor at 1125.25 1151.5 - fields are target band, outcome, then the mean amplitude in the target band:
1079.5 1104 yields 6.3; 1.37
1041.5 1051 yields 0.9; 1.65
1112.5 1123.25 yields 0.7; 1.73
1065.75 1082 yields 2.5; 1.55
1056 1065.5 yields 1.3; 1.58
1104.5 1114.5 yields 1.2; 1.63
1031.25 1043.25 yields 1.1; 1.67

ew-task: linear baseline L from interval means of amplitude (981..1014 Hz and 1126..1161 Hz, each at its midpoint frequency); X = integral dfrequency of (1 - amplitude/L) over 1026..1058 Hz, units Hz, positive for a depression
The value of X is 2.1 Hz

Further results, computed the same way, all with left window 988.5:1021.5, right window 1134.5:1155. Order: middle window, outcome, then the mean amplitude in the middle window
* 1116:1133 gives 1.4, 1.74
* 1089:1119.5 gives 6.5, 1.48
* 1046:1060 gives 1.5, 1.65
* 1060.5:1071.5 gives 1.9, 1.53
